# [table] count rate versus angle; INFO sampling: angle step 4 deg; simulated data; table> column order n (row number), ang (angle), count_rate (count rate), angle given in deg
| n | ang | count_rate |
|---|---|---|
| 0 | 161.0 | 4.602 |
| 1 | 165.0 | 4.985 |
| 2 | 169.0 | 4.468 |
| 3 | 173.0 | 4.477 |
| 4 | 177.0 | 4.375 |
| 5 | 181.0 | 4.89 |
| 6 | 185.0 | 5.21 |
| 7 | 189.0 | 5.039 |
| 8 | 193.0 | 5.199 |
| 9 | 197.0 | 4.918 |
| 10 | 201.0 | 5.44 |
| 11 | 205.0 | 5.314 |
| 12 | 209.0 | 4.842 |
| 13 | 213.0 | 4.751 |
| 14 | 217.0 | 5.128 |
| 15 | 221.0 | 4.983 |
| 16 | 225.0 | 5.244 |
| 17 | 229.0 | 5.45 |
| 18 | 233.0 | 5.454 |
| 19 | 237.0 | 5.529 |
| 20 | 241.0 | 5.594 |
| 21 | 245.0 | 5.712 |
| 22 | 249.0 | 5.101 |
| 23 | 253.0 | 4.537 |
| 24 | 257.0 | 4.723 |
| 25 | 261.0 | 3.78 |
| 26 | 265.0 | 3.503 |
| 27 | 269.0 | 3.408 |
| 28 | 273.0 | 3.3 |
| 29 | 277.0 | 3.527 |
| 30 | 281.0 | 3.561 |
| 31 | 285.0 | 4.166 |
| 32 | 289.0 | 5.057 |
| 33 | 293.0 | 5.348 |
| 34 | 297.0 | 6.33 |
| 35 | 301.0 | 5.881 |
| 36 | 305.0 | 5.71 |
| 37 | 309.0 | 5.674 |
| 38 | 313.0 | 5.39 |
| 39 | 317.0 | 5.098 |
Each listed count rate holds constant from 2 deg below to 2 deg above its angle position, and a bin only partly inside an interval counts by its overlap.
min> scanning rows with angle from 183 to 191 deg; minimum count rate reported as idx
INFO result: 5.039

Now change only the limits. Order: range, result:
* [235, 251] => 5.101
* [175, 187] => 4.375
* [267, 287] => 3.3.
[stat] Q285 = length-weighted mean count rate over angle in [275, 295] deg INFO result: 4.33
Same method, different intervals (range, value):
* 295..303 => 6.11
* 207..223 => 4.93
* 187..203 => 5.15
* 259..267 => 3.64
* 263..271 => 3.46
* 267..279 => 3.41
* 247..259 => 4.79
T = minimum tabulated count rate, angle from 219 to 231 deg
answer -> 4.983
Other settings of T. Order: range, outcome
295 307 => 5.71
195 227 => 4.751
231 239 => 5.454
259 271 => 3.408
